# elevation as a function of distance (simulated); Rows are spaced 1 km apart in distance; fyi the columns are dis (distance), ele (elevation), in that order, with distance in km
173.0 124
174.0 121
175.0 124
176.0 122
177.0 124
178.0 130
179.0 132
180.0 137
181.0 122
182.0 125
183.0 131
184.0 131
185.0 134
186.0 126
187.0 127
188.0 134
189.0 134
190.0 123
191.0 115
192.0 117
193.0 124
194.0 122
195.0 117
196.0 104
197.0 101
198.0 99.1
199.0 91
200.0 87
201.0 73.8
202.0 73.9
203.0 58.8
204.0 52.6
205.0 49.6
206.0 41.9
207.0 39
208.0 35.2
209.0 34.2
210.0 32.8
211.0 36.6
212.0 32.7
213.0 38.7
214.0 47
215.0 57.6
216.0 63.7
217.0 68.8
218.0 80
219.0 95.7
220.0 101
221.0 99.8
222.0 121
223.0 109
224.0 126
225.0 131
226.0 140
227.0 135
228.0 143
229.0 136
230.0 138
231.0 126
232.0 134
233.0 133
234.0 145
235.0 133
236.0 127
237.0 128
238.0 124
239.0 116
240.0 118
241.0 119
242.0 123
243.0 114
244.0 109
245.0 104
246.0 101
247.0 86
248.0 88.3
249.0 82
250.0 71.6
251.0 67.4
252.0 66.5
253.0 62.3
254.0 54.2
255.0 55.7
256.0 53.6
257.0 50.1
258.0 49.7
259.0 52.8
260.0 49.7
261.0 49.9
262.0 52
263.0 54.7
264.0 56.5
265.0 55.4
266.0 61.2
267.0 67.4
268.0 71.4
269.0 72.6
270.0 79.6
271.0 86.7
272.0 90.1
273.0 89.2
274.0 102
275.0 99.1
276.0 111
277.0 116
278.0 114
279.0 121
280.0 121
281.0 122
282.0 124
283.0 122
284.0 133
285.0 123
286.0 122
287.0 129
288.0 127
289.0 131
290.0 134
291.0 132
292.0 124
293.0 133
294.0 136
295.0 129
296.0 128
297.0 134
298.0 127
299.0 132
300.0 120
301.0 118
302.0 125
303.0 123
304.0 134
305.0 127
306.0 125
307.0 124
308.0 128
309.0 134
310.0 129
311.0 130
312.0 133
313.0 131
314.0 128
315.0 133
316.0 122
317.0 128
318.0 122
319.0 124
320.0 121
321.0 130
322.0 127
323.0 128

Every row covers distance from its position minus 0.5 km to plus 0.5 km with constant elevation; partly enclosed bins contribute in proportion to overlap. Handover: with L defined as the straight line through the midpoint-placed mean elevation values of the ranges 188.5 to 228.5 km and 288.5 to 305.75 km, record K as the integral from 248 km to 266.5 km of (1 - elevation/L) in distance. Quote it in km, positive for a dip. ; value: 8.5 km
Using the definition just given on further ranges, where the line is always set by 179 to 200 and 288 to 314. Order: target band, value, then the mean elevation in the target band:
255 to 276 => 9.7 km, 68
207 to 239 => 6.6 km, 97.8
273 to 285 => 1.1 km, 116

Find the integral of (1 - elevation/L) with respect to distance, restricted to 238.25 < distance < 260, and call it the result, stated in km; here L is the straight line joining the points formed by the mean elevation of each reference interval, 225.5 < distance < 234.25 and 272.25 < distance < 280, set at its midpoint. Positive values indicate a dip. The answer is 7.4 km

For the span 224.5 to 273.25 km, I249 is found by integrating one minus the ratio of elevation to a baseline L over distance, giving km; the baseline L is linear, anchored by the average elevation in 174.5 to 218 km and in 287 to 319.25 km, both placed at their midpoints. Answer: 6.9 km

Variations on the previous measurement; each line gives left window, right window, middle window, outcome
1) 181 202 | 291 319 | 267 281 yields 3.0 km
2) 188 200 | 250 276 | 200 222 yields 8.9 km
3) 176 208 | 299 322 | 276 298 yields -0.6 km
